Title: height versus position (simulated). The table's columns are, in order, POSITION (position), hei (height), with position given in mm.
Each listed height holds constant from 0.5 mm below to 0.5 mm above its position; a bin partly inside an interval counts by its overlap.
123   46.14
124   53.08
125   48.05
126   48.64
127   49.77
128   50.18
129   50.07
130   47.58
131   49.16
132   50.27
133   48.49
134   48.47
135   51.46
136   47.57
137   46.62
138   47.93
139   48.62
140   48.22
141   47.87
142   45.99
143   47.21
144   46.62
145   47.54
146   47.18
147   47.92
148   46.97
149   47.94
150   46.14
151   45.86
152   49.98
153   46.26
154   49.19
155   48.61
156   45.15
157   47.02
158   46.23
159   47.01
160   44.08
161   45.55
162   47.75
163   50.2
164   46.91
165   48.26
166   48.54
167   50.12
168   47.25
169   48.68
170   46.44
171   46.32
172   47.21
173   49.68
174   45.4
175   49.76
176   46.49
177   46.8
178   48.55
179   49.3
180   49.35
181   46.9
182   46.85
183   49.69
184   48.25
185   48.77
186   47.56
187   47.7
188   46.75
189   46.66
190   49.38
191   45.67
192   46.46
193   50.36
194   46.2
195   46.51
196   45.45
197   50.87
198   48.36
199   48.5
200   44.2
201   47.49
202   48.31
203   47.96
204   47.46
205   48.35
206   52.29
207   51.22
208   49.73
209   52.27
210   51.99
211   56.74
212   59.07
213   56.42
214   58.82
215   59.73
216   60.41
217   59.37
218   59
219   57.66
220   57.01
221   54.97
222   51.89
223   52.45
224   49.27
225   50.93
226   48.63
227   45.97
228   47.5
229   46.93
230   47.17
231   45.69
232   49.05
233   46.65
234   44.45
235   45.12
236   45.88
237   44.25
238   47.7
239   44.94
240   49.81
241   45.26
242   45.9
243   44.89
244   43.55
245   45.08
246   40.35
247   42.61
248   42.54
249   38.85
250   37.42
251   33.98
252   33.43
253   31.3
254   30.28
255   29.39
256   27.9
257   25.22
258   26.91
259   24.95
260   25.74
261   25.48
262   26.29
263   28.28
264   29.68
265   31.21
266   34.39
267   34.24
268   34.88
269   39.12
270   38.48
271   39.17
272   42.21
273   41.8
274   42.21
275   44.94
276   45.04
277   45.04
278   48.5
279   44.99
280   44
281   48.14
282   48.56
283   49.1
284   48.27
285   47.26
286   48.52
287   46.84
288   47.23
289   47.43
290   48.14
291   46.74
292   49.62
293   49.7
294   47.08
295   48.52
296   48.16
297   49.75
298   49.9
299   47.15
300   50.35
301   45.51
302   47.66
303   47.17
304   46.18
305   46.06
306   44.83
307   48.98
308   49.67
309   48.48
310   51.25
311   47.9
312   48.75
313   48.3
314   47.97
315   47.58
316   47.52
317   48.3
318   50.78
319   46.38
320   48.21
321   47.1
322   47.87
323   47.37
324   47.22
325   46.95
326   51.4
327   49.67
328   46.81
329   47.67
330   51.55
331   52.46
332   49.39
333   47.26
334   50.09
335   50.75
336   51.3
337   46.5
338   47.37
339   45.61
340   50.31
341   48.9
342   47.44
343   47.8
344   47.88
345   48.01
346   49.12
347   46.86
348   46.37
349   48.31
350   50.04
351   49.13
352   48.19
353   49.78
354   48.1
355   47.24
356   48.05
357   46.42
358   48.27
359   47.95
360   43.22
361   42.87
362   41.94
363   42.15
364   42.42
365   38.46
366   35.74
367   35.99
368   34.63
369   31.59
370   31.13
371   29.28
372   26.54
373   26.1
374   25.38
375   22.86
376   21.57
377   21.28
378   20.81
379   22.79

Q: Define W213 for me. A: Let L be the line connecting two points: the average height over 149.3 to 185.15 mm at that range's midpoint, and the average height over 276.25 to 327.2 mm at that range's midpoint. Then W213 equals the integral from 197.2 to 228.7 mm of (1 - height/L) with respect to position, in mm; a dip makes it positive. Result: -3.1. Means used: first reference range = 47.6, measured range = 52.3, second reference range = 47.9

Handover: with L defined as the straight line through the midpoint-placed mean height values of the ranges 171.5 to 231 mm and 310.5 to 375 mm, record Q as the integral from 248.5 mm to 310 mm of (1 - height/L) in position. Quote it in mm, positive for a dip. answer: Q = 7.7 mm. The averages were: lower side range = 50.1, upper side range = 45.1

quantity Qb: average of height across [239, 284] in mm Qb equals 38.2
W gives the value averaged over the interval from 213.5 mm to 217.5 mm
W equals 59.6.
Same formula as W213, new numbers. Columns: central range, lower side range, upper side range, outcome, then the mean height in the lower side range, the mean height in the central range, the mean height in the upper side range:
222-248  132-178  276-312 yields 0.7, 47.6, 46.4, 47.8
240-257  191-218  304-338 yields 4.1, 51.4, 38.2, 48.5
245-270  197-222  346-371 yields 8.7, 53.1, 32.6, 43.4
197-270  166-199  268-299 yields 4.3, 47.8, 44.2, 46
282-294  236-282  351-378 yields -3.2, 38.2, 48.1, 37.5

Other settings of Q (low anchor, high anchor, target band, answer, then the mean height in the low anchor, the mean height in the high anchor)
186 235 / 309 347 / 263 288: 3.6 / 50.5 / 48.5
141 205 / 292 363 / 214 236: -1.7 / 47.5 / 48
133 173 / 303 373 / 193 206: -0.2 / 47.5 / 46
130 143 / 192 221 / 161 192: 1.6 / 48.3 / 52.2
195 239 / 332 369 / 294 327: -0.5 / 50.7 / 46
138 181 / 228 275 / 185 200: -1.1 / 47.5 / 38.4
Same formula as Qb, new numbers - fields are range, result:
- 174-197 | 47.7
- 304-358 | 48.3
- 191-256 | 47.5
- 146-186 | 47.6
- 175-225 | 50.6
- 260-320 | 44.5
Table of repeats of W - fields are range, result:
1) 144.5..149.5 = 47.5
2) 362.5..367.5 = 39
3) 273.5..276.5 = 44.1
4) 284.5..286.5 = 47.9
